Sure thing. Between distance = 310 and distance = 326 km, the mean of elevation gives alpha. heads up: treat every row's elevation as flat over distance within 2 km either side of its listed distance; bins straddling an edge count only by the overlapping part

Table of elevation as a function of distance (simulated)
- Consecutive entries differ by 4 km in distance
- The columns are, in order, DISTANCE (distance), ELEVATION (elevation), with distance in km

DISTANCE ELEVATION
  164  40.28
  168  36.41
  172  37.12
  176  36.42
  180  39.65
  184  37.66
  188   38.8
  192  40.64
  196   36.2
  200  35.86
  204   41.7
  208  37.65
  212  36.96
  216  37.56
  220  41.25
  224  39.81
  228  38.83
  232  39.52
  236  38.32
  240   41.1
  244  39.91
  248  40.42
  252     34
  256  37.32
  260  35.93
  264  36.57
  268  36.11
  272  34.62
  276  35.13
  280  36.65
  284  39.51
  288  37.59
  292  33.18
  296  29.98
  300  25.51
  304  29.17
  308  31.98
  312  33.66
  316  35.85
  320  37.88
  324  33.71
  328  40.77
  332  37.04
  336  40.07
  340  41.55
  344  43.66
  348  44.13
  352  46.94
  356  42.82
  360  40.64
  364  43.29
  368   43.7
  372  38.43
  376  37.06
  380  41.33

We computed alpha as 35.3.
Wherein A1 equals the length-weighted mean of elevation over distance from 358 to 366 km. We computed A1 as 42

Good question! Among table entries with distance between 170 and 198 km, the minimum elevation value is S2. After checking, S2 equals 36.2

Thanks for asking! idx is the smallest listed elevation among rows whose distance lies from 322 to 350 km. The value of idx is 33.71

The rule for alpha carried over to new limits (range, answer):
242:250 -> 40.2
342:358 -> 44.4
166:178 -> 36.6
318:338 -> 37.9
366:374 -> 41.1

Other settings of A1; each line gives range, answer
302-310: 30.6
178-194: 39.2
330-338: 38.6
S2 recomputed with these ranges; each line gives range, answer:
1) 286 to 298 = 29.98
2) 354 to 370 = 40.64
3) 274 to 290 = 35.13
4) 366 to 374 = 38.43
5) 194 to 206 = 35.86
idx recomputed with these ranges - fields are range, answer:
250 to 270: 34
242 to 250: 39.91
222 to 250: 38.32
